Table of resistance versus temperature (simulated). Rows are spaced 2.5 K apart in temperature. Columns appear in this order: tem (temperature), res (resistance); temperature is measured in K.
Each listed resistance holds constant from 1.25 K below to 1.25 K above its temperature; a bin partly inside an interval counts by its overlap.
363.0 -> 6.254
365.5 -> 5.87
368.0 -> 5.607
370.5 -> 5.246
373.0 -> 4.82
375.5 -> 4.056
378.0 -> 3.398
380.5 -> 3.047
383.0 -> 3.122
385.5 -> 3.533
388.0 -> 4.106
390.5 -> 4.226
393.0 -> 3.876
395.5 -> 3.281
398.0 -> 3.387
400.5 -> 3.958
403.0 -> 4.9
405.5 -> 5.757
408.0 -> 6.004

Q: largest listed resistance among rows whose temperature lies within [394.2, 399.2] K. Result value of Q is 3.387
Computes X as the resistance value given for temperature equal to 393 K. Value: 3.876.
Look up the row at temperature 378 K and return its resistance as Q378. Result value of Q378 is 3.398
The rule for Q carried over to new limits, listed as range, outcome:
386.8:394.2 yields 4.226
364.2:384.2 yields 5.87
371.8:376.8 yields 4.82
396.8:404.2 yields 4.9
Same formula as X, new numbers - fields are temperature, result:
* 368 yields 5.607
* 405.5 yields 5.757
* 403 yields 4.9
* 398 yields 3.387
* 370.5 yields 5.246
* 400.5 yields 3.958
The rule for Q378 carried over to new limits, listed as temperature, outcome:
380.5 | 3.047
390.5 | 4.226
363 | 6.254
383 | 3.122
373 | 4.82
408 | 6.004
